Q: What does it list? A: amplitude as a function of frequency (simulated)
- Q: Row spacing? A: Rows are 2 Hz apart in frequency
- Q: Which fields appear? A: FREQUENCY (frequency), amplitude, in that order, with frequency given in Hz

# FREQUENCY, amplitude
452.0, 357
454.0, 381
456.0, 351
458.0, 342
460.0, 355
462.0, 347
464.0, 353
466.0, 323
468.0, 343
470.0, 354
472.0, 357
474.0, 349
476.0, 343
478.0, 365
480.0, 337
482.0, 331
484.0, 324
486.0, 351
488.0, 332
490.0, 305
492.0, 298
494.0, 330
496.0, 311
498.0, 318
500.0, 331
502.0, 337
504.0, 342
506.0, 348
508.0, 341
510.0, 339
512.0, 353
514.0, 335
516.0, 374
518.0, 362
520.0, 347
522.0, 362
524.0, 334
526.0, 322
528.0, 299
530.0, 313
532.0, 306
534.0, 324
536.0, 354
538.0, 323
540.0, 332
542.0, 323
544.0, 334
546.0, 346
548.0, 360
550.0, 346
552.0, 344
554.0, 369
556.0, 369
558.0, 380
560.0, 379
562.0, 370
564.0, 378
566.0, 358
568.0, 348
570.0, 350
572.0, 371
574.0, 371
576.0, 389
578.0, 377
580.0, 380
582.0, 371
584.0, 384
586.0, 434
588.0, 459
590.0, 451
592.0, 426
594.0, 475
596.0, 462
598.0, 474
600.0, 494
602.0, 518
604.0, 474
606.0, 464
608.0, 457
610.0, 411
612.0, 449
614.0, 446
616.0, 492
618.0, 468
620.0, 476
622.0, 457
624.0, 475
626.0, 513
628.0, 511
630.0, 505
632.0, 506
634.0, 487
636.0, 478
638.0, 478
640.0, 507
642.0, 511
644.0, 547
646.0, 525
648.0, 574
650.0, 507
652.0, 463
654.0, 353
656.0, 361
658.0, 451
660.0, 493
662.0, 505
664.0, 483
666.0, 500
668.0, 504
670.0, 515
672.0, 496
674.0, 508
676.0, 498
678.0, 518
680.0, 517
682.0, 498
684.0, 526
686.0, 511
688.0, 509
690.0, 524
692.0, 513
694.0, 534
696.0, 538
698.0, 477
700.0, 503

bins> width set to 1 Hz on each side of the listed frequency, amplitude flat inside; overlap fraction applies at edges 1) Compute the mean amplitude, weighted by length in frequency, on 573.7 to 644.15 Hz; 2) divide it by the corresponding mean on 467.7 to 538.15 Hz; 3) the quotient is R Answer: 1.37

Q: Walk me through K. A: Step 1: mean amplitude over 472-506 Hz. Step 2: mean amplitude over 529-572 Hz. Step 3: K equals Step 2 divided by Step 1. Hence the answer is 1.05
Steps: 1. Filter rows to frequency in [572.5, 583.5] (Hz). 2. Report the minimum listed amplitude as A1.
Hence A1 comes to 371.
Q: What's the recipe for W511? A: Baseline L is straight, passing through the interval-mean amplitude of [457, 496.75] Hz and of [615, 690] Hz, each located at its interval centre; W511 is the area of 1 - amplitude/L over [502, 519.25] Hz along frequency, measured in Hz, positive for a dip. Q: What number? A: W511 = 0.9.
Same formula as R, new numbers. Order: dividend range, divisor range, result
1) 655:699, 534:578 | 1.40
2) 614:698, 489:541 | 1.49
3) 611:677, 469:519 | 1.44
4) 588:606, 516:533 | 1.41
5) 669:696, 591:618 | 1.11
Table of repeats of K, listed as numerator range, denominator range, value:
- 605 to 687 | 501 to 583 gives 1.39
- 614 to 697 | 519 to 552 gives 1.49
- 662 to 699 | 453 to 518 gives 1.49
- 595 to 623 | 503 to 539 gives 1.38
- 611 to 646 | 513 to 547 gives 1.46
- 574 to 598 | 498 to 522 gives 1.21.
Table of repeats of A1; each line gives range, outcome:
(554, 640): 348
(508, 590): 299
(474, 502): 298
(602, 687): 353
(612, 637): 446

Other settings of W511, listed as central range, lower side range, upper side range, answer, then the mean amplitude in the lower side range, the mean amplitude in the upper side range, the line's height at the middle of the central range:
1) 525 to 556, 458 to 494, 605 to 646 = 5.2 Hz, 339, 483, 401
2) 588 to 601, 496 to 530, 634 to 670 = -1.2 Hz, 339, 486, 425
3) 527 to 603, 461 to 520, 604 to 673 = 6.0 Hz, 339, 481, 411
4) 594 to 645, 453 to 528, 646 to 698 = -3.5 Hz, 341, 496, 451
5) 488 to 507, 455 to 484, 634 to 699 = 2.2 Hz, 346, 497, 367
